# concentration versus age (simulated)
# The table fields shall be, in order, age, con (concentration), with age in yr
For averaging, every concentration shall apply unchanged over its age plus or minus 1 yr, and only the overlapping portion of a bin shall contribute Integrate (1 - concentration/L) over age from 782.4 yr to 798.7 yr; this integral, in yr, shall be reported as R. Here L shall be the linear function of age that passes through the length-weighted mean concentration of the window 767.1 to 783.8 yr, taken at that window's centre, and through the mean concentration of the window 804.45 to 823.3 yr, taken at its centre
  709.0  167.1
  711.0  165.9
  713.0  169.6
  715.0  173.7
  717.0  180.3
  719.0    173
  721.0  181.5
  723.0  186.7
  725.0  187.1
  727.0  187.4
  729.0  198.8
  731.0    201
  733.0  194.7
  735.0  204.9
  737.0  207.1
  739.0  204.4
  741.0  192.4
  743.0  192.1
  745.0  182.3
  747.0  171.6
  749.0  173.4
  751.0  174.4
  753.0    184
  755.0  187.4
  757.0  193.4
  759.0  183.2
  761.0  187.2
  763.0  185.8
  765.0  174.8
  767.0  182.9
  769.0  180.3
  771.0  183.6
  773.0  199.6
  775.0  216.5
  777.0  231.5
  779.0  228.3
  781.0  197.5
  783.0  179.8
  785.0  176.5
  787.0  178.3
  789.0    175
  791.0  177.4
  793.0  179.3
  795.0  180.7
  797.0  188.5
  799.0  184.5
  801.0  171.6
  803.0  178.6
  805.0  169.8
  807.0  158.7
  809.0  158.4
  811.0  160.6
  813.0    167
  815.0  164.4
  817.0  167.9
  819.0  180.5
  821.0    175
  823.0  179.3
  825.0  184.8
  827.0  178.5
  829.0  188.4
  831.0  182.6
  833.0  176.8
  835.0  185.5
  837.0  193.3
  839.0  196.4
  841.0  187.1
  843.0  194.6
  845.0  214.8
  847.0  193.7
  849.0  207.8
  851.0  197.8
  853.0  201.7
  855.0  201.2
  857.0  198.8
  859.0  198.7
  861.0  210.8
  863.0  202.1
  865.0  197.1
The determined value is 0.7 yr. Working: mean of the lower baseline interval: 201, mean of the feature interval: 180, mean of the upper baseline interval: 168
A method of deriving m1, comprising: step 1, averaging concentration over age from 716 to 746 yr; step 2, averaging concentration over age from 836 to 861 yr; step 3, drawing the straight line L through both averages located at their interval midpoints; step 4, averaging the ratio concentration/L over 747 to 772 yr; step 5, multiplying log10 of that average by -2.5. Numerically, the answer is 0.07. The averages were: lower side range 192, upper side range 199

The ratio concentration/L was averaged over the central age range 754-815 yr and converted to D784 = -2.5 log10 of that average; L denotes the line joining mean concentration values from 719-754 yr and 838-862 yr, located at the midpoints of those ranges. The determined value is 0.06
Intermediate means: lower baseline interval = 189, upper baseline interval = 200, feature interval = 184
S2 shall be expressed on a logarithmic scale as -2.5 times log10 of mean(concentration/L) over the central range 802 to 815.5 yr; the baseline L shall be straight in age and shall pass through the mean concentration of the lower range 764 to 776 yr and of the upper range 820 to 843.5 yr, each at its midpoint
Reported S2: 0.13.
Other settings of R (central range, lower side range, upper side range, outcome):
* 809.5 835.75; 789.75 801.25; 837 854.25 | 2.04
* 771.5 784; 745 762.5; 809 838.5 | -1.91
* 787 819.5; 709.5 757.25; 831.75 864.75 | 3.39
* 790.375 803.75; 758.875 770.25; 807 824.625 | -0.48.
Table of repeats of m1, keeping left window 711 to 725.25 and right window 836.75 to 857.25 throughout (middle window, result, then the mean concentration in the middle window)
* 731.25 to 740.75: -0.12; 202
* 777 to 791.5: -0.01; 191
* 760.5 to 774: 0.01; 185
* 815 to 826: 0.11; 176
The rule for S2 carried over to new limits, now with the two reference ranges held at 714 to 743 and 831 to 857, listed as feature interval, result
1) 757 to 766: 0.05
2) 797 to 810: 0.13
